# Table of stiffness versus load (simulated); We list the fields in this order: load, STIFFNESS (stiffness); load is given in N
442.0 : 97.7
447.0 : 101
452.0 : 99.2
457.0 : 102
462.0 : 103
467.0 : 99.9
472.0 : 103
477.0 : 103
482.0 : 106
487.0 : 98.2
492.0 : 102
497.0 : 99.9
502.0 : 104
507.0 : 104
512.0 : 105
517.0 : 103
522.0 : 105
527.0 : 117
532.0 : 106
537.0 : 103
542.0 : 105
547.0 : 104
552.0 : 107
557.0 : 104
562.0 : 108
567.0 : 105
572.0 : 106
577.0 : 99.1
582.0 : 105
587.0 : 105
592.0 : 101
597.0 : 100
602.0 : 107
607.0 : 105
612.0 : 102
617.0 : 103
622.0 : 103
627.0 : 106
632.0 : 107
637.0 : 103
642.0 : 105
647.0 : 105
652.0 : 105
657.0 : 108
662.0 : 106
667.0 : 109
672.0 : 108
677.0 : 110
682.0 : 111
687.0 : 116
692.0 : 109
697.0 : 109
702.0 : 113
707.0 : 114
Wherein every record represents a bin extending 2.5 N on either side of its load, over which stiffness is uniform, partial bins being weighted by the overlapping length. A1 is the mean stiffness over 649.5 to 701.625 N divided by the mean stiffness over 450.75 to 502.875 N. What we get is 1.07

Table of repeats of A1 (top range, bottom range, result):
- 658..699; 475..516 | 1.07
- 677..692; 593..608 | 1.08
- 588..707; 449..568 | 1.03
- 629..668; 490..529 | 1.01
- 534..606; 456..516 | 1.02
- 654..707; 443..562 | 1.06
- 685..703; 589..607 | 1.08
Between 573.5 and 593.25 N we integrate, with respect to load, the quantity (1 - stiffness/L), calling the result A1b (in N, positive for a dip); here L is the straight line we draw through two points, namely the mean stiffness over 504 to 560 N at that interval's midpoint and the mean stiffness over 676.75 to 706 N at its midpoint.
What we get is 0.9 N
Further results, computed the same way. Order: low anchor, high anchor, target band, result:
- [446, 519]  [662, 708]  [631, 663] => 1.05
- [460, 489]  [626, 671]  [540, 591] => -0.22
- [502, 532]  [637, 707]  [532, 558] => 0.52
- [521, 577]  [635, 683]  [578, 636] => 1.46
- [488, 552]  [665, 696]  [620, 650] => 1.09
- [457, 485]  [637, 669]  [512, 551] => -0.84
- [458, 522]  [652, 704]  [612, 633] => 0.65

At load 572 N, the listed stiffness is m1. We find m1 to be 106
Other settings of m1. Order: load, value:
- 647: 105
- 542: 105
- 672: 108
